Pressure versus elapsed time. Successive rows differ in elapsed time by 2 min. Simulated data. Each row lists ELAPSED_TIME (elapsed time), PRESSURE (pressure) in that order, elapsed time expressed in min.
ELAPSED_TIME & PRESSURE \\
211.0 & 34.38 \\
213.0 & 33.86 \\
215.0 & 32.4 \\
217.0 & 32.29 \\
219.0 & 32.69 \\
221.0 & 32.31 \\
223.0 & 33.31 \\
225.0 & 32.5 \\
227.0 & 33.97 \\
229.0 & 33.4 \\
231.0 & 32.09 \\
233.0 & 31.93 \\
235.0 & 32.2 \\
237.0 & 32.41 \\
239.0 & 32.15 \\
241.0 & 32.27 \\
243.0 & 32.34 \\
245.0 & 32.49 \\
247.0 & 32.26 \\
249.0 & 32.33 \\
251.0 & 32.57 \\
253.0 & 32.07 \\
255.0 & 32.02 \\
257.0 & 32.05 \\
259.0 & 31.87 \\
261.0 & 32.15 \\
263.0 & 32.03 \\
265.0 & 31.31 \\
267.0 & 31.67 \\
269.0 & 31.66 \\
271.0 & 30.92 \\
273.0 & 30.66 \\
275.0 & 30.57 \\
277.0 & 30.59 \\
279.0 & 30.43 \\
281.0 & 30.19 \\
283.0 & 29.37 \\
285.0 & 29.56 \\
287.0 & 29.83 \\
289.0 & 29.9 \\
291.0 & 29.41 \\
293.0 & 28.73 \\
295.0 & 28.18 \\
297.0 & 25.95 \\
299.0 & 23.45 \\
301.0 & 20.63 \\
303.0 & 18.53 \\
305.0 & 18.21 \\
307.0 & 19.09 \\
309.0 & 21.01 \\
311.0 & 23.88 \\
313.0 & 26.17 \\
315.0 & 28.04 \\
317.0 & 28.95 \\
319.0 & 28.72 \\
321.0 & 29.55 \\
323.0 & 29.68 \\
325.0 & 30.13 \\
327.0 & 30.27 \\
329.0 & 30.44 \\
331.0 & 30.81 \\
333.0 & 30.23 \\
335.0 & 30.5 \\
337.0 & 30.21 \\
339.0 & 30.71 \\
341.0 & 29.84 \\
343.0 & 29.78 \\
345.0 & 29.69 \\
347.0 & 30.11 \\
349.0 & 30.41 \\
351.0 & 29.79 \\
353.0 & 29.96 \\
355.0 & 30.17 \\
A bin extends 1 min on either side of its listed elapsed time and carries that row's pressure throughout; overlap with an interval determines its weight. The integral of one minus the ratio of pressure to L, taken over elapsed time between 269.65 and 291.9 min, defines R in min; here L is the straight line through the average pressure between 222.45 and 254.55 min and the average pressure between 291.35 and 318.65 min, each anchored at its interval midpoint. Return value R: -2.43 min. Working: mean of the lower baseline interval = 32.5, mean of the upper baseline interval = 24.2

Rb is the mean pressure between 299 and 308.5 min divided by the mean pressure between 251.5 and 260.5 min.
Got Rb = 0.61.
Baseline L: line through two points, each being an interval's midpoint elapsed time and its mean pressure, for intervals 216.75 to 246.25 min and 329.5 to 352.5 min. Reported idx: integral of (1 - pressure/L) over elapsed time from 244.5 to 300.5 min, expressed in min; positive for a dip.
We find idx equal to 2.28 min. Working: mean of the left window 32.6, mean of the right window 30.2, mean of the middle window 30.4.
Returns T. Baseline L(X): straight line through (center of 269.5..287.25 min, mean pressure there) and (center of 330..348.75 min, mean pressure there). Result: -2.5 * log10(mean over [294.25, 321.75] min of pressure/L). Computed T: 0.24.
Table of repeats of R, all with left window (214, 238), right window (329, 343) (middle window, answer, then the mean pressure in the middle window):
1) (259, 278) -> 0.3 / 31.3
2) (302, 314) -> 3.8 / 21.1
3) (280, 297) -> 1.2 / 29.2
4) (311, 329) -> 1.1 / 28.7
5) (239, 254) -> -0.1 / 32.3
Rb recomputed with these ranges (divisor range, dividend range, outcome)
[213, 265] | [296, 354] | 0.85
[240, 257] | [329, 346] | 0.94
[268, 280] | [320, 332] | 0.98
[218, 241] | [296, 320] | 0.72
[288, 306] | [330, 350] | 1.22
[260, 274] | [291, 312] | 0.73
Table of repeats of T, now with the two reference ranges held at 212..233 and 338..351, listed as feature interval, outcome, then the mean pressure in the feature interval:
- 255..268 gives 0.00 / 31.9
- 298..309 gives 0.47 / 20.1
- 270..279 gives 0.03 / 30.7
